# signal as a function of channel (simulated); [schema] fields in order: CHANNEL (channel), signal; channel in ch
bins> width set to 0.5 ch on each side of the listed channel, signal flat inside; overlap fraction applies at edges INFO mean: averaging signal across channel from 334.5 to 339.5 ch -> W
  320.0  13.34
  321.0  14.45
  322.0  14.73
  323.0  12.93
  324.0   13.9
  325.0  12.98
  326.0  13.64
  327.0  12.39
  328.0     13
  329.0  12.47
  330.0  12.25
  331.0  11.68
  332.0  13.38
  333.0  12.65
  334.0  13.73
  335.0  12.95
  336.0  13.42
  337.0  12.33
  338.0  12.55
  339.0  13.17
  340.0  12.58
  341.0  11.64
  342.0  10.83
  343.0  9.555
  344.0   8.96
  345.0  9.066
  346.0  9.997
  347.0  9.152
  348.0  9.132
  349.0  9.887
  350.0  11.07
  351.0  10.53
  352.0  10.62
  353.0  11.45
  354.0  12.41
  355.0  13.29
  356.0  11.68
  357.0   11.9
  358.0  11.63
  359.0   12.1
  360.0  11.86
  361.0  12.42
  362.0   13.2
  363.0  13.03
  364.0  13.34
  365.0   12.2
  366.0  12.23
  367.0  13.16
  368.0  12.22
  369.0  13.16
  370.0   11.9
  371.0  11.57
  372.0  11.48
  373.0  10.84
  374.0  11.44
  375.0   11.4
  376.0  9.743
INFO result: 12.9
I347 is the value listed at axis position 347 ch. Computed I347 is 9.152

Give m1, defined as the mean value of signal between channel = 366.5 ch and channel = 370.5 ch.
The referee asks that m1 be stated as 12.6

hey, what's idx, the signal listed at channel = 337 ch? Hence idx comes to 12.33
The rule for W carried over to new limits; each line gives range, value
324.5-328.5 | 13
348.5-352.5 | 10.5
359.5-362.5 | 12.5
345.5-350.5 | 9.85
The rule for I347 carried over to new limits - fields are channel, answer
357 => 11.9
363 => 13.03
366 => 12.23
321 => 14.45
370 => 11.9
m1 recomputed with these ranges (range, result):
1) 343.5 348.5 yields 9.26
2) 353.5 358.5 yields 12.2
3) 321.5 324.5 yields 13.9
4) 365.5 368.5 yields 12.5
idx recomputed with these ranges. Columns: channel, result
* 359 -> 12.1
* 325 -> 12.98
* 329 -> 12.47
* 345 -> 9.066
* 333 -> 12.65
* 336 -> 13.42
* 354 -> 12.41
